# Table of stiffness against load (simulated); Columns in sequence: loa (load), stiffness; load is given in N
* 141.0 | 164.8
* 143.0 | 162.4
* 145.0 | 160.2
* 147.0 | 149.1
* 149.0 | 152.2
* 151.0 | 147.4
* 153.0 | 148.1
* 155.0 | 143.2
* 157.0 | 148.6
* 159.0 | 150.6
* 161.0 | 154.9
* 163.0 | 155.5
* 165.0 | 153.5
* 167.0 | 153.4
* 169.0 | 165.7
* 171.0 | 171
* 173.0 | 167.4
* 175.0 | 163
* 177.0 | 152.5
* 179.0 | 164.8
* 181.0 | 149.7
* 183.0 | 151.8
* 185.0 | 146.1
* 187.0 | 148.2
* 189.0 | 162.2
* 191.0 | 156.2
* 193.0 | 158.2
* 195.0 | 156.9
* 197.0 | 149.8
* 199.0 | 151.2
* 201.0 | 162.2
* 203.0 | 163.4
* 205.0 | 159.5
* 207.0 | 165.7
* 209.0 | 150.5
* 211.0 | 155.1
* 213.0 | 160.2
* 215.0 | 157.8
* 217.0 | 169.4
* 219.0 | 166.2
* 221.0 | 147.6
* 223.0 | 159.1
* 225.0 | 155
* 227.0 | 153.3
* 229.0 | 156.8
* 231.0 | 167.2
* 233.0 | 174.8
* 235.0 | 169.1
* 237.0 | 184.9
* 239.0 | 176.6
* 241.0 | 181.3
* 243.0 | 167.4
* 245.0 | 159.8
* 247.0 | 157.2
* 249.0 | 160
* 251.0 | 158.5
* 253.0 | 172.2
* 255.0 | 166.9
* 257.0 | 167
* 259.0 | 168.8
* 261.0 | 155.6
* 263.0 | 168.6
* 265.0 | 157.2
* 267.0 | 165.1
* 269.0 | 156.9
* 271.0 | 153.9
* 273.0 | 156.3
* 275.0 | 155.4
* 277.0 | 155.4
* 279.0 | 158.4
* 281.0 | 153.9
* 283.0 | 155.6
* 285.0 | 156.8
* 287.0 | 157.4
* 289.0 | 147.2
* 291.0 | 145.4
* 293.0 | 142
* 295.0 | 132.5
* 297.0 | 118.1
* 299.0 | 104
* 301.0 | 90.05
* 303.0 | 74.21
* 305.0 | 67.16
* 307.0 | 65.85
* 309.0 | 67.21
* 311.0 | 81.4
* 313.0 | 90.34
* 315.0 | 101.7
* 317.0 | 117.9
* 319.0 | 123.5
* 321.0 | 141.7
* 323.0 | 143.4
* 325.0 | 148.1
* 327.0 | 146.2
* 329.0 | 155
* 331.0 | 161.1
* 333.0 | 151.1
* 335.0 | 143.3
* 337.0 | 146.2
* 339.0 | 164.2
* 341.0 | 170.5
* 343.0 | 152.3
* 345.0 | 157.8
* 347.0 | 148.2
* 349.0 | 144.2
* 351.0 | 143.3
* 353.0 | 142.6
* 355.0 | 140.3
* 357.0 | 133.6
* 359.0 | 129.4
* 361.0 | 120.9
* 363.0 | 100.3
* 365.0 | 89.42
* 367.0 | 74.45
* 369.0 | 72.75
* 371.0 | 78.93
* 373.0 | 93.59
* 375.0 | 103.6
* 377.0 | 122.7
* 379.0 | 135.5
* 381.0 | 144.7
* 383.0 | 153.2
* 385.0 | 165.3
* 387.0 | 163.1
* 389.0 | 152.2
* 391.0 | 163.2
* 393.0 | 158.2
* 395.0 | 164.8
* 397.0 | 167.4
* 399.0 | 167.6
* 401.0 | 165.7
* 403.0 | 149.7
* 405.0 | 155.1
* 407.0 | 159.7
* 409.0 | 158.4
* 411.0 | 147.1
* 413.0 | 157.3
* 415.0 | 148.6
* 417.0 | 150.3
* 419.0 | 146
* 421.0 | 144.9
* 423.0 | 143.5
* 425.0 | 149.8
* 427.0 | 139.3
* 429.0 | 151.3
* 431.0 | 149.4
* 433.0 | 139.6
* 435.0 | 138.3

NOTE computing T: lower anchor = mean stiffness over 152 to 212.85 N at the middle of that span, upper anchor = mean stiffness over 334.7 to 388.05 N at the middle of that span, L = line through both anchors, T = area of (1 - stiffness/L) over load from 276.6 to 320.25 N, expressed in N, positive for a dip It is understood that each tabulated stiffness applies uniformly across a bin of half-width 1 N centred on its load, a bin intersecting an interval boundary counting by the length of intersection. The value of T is 6.83 N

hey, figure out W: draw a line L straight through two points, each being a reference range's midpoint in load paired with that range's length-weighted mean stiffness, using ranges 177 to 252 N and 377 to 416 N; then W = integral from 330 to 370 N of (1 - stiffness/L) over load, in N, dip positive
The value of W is 5.8 N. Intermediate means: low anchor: 160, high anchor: 156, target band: 134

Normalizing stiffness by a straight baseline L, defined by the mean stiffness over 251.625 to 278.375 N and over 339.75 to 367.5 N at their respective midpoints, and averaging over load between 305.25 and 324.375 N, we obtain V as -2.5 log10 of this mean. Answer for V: 0.37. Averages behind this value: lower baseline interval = 161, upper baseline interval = 133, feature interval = 103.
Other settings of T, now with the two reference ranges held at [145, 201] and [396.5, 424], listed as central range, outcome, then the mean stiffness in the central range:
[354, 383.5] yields 8.0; 112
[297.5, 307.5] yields 4.6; 82.9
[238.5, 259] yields -1.6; 167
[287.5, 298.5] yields 1.3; 136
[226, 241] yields -1.5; 170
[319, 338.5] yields 0.9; 148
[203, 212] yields -0.2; 158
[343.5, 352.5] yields 0.4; 148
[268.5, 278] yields -0.1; 156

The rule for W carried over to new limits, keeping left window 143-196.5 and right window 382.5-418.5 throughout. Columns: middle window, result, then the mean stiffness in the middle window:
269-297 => 1.1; 151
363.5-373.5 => 4.8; 82.2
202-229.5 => -0.5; 159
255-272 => -0.6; 162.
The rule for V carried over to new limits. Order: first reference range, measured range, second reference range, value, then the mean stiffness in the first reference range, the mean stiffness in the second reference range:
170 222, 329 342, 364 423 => -0.08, 158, 140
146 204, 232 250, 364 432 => -0.13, 155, 141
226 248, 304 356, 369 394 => 0.11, 168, 134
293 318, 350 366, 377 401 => 0.07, 94.5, 157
